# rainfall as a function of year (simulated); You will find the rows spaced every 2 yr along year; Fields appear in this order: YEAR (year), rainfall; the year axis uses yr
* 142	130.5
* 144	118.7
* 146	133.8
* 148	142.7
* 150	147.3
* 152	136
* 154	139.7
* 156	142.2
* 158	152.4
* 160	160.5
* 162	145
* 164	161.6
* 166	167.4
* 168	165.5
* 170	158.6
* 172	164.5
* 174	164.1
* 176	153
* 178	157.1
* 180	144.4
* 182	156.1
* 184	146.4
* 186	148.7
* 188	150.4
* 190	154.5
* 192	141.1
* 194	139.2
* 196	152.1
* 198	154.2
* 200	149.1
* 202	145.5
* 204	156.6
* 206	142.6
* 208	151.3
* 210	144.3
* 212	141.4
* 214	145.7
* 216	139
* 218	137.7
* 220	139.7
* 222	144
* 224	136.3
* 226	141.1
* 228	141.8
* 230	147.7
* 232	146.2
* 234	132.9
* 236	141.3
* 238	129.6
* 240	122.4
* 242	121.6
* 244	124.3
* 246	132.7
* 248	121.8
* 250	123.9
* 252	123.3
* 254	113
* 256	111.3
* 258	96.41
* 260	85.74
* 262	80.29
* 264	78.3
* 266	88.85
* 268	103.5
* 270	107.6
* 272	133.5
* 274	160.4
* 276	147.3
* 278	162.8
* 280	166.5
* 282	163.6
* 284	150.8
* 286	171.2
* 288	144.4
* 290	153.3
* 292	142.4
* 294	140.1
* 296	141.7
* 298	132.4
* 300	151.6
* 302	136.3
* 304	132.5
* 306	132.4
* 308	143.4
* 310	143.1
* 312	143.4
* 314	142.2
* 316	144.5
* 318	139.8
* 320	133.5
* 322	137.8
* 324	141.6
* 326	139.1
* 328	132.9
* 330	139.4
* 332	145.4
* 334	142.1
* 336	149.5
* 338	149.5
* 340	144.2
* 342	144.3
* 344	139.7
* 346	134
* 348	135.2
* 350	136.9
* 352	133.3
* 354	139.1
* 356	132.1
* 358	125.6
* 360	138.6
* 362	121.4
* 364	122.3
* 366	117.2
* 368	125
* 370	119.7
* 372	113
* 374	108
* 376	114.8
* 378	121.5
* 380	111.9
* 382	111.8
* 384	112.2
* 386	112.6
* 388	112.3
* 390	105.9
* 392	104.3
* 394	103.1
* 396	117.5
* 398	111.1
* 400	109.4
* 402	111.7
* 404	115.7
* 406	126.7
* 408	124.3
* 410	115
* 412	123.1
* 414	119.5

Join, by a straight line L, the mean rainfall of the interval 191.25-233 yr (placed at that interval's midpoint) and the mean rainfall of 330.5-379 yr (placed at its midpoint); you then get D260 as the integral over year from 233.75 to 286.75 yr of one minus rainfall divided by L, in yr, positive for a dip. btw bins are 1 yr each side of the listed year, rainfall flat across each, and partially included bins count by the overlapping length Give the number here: 5.5 yr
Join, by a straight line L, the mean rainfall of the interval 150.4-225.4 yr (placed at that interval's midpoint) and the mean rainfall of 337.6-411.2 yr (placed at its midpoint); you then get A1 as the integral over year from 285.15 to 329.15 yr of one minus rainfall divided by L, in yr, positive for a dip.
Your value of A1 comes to -3.3 yr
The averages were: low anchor 149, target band 142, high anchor 122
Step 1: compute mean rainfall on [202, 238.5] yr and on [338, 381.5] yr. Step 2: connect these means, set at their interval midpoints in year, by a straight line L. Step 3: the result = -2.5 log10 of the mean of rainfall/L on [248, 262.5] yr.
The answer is 0.28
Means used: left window 142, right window 128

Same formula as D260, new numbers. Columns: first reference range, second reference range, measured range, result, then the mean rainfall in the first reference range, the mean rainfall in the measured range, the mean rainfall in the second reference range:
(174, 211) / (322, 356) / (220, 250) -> 2.56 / 150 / 134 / 140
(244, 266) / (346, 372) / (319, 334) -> -2.11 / 107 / 139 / 128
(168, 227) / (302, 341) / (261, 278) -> 3.37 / 149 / 115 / 141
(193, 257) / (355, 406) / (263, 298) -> -2.39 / 137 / 138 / 116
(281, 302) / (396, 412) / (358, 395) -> 2.69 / 149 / 116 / 117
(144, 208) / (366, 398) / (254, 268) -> 4.38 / 150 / 92.7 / 113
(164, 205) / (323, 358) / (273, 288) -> -1.49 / 154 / 159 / 139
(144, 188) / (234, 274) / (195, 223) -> -2.71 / 151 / 146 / 114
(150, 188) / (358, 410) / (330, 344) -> -2.36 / 153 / 145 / 116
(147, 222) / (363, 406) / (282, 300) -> -2.44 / 150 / 148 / 114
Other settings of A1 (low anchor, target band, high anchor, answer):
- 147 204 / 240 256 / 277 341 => 2.8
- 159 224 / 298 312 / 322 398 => -0.5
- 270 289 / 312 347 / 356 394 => -1.9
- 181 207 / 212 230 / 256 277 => -1.0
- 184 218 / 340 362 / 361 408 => -2.8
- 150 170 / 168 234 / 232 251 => -3.5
